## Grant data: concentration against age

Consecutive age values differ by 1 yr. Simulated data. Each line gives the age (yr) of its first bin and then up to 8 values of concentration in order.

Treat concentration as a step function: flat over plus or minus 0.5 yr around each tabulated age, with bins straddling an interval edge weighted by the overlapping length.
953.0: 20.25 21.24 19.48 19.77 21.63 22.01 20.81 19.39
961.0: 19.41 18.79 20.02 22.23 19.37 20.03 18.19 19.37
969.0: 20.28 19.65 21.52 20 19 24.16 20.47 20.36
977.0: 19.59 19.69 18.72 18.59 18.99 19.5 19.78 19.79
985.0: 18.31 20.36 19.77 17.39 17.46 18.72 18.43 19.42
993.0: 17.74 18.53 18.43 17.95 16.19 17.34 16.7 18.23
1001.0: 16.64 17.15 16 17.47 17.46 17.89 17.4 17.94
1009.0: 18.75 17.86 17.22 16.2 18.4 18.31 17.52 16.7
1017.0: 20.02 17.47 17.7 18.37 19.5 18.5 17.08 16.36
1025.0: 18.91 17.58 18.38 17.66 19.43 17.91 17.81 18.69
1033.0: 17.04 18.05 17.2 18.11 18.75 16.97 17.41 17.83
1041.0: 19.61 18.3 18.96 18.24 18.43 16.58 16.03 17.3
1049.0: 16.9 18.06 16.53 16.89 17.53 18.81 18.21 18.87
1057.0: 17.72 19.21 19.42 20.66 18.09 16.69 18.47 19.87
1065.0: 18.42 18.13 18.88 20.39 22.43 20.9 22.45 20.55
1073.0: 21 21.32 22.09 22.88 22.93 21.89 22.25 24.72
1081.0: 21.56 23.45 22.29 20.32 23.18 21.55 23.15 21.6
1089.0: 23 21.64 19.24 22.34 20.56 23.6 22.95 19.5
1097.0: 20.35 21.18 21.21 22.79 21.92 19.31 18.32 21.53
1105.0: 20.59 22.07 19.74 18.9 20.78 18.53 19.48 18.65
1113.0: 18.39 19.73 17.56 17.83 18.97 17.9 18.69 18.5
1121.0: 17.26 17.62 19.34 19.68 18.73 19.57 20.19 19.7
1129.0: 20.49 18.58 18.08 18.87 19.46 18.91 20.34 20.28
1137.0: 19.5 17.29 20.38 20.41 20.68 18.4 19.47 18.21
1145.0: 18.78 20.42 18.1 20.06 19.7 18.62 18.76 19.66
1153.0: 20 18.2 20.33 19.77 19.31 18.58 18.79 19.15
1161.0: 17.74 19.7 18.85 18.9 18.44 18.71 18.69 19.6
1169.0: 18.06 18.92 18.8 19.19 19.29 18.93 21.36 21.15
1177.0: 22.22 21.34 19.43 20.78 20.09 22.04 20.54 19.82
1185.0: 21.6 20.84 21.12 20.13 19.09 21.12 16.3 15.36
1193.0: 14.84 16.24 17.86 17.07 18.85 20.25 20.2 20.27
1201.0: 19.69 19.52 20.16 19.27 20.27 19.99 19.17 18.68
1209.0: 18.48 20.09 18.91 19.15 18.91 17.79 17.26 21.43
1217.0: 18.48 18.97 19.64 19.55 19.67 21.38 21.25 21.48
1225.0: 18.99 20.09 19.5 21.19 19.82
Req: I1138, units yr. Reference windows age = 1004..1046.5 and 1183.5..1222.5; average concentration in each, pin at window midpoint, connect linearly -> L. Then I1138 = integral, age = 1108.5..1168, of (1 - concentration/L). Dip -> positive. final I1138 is -1.1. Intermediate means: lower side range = 18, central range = 19.1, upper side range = 19.2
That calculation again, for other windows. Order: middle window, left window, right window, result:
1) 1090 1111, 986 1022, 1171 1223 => -2.3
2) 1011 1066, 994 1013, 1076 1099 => 3.6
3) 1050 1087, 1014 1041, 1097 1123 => -3.0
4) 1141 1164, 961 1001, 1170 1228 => 0.4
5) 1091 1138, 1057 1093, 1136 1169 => 0.8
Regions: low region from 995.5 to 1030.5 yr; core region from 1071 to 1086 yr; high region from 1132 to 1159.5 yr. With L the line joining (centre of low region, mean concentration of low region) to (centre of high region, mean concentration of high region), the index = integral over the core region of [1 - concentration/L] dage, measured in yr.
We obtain -3.0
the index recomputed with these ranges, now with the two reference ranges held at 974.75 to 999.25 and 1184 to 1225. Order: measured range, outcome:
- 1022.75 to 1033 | 0.5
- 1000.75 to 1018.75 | 1.1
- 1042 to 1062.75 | 1.0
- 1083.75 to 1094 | -1.5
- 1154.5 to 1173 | 0.2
